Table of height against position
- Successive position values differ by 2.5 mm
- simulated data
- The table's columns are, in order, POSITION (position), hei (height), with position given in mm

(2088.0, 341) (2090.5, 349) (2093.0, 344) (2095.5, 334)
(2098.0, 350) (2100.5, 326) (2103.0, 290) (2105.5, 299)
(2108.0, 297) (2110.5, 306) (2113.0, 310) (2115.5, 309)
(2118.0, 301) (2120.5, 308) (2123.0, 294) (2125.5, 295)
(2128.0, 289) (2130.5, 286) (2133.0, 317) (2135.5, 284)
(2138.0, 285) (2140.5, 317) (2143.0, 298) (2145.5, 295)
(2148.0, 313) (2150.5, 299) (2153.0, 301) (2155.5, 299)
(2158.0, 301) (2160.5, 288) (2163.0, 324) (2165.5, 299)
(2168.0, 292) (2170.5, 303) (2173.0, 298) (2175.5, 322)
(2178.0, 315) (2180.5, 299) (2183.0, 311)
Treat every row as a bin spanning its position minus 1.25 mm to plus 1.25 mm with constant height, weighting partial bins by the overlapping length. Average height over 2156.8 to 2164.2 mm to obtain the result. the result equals 304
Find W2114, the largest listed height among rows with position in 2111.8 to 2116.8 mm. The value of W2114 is 310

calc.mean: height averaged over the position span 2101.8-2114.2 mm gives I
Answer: 300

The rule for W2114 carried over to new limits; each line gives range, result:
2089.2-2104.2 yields 350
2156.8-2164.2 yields 324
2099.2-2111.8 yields 326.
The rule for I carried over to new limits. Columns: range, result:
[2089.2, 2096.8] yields 342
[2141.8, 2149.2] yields 302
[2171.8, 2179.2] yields 312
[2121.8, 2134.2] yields 296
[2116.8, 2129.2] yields 297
